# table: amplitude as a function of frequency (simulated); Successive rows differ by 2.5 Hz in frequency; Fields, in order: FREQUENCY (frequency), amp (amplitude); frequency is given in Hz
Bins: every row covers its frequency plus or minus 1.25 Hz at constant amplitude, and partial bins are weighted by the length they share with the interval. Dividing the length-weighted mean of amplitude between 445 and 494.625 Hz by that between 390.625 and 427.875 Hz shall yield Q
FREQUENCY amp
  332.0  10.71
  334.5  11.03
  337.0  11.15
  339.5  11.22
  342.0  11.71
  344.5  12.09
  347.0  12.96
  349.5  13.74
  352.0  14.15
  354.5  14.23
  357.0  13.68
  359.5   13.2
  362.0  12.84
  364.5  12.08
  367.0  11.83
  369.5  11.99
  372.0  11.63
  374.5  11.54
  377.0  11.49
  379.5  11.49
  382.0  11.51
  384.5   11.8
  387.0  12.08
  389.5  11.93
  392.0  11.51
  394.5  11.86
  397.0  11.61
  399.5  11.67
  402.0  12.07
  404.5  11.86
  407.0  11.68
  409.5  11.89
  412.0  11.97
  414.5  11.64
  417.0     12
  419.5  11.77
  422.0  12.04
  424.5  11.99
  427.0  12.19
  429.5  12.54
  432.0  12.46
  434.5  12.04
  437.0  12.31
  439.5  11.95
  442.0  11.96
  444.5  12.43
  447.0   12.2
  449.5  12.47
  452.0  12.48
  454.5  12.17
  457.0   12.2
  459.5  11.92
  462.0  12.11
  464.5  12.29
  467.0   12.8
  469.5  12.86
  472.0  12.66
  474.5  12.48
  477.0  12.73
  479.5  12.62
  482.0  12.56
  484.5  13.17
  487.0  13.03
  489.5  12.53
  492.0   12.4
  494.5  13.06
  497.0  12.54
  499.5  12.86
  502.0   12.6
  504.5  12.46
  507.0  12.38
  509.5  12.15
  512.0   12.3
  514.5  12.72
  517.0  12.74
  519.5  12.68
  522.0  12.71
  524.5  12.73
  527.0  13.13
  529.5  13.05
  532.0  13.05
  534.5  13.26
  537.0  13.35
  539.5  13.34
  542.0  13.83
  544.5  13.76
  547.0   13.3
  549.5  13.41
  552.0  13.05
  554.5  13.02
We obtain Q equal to 1.1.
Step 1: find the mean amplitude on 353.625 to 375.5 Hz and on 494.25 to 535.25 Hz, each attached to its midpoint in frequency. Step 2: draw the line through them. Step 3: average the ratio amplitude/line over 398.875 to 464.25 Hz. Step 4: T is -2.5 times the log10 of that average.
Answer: 0.047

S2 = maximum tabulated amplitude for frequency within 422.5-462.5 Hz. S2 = 12.54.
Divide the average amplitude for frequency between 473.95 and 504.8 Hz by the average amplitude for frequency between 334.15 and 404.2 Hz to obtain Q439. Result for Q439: 1.05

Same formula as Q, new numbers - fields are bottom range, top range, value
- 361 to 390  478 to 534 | 1.07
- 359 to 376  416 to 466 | 1.01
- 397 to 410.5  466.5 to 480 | 1.07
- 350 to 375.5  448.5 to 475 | 0.97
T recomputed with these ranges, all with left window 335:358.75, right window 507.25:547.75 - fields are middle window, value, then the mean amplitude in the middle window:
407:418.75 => 0.085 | 11.8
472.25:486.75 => 0.016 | 12.7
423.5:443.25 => 0.058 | 12.2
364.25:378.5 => 0.091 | 11.7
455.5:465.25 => 0.067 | 12.1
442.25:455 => 0.047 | 12.3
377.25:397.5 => 0.095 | 11.7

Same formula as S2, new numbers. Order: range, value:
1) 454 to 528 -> 13.17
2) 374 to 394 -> 12.08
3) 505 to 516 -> 12.72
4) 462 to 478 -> 12.86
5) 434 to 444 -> 12.31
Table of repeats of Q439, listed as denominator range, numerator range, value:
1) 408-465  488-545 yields 1.06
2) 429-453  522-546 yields 1.08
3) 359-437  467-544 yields 1.07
